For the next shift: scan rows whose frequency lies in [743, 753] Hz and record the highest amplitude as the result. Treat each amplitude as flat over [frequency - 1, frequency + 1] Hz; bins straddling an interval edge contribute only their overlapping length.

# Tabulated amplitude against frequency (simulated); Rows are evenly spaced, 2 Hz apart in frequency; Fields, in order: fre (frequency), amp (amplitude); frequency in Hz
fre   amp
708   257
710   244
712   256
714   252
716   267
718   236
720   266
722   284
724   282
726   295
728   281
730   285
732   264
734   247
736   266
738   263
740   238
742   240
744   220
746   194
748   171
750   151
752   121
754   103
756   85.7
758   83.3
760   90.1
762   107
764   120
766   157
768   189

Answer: 220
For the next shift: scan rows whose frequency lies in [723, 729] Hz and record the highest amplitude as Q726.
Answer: 295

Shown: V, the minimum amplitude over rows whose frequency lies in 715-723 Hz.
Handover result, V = 236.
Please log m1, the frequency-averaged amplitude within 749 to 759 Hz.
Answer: 109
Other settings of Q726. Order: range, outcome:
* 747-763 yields 171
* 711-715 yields 256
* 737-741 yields 263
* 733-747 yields 266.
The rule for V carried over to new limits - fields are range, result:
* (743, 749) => 171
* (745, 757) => 85.7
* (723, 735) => 247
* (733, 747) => 194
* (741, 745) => 220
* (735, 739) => 263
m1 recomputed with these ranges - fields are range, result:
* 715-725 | 267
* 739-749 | 213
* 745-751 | 172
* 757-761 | 86.7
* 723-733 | 281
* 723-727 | 288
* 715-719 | 252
